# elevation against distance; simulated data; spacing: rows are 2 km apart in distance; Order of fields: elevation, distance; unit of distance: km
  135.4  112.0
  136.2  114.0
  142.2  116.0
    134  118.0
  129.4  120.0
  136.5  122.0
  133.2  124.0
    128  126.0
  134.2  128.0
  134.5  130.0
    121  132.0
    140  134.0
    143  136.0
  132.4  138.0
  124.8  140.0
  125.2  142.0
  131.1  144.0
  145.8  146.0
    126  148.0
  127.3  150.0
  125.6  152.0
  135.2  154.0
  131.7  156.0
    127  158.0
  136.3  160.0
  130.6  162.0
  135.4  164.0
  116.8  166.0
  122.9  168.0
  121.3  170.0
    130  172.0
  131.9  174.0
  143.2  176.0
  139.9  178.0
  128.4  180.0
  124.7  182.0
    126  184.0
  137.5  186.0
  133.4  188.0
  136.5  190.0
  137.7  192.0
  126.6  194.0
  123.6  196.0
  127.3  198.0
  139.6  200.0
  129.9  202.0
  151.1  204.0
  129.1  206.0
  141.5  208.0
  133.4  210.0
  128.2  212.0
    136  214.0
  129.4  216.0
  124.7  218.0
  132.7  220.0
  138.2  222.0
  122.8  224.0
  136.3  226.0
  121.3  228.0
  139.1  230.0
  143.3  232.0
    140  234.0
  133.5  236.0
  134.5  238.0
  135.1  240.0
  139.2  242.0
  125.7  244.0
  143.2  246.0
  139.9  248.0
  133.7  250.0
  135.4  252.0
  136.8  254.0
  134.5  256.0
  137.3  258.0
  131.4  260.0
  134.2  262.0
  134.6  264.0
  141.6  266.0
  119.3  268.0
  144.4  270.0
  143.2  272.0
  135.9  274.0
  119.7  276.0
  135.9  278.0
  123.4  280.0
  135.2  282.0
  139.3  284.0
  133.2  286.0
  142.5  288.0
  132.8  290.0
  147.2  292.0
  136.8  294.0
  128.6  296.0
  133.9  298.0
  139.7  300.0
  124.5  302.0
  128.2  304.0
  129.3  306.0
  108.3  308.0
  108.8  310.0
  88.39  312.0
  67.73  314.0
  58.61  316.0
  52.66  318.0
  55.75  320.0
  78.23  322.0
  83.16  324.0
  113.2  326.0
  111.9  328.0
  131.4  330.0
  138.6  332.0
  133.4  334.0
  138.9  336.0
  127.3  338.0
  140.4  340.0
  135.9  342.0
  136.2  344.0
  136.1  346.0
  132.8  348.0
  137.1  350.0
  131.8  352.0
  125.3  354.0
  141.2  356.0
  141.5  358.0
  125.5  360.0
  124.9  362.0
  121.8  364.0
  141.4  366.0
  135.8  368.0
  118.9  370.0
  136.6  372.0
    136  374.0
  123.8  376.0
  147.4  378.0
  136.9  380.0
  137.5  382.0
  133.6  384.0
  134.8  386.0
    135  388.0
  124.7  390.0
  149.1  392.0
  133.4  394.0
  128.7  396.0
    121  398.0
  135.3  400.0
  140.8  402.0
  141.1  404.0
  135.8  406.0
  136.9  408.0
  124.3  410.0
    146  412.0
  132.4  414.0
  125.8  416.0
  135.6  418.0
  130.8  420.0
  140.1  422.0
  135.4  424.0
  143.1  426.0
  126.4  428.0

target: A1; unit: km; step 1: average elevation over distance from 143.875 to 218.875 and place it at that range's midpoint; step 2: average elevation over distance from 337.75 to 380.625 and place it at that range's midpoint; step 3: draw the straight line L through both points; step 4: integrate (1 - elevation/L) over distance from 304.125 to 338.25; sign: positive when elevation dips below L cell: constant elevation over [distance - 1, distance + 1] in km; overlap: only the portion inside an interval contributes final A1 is 8.1 km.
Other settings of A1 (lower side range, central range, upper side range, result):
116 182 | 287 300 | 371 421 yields -0.4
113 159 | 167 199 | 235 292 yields 0.6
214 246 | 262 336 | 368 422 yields 7.9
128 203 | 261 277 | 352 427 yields -0.2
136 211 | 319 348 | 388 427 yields 3.2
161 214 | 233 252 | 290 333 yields -2.3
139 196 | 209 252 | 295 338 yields -4.6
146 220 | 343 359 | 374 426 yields -0.1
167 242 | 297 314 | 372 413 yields 2.2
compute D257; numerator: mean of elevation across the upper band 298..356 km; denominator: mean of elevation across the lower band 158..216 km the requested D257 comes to 0.87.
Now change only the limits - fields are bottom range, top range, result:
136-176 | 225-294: 1.04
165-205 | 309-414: 0.94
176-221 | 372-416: 1.01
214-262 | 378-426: 1.01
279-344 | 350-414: 1.14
